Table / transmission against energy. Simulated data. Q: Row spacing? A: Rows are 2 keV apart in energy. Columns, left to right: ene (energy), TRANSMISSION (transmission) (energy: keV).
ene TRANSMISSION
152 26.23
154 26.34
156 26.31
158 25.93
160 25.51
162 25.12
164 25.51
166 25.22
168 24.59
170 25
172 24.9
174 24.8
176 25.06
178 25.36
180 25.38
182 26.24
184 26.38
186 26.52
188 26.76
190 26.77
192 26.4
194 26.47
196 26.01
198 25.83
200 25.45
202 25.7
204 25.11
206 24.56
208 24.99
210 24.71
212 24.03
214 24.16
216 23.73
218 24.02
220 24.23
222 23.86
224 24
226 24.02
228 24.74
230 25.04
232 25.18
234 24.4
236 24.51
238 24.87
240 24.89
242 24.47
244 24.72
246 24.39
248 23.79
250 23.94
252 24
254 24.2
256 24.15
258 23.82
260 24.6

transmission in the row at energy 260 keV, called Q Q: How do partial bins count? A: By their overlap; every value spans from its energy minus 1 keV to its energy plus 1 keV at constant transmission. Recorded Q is 24.6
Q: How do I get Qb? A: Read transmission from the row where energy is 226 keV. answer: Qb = 24.02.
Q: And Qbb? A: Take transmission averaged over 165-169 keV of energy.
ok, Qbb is 24.9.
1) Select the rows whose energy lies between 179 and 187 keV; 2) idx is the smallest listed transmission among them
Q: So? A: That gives 25.38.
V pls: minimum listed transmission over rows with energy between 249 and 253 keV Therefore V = 23.94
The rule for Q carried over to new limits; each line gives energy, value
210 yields 24.71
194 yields 26.47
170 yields 25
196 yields 26.01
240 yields 24.89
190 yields 26.77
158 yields 25.93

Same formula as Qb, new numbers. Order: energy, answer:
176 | 25.06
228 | 24.74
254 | 24.2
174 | 24.8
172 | 24.9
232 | 25.18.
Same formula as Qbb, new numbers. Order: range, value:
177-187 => 26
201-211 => 25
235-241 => 24.8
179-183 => 25.8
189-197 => 26.4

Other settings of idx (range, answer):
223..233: 24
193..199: 25.83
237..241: 24.87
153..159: 25.93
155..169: 24.59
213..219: 23.73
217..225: 23.86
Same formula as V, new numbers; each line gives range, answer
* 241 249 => 23.79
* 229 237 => 24.4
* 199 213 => 24.03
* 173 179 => 24.8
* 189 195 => 26.4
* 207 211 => 24.71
